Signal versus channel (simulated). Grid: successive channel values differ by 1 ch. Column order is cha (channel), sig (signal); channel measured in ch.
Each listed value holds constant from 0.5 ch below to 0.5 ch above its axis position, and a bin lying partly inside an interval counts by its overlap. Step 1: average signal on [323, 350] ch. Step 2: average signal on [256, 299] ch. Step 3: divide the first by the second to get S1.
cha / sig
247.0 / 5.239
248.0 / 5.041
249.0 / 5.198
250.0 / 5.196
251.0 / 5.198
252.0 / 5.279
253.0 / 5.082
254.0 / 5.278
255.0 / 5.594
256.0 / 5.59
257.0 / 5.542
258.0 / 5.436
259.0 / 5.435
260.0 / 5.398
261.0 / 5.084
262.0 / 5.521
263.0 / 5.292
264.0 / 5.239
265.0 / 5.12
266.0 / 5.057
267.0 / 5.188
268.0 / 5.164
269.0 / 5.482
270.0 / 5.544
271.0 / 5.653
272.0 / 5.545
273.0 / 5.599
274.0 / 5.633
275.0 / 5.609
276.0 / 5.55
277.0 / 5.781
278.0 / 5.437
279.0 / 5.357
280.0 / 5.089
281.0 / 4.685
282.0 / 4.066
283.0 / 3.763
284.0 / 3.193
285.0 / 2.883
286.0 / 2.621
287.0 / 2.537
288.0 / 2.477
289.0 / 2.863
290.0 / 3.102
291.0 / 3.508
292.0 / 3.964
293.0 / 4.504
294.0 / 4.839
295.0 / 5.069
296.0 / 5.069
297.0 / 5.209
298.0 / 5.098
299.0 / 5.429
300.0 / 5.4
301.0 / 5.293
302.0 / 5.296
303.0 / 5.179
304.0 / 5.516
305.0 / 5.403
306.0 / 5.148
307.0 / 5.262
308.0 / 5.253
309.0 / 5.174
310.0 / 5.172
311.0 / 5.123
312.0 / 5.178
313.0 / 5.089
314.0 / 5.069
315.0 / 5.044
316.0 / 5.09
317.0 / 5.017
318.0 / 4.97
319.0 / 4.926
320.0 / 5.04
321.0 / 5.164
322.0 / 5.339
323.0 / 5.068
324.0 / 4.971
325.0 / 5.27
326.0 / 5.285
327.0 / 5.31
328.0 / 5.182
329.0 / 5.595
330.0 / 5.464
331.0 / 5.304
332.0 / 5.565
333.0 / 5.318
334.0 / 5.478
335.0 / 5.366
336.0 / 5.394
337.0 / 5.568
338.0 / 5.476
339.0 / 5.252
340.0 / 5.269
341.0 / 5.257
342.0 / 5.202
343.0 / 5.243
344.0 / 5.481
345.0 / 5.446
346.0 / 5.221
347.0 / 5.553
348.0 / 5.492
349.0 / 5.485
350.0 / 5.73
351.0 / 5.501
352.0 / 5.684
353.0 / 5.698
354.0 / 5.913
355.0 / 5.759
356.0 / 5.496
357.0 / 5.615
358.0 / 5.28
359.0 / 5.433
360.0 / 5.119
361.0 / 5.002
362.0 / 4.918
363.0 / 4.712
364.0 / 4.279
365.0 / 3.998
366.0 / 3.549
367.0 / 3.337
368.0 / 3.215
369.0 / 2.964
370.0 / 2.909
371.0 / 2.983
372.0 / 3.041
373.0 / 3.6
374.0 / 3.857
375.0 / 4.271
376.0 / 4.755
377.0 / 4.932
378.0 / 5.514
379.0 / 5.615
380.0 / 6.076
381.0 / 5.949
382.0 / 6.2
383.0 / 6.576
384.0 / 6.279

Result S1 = 1.13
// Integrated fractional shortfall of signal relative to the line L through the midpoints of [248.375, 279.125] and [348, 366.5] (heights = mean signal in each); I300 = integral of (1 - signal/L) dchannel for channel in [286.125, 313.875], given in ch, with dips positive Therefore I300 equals 3.25 ch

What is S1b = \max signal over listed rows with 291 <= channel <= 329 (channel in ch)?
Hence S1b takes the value 5.595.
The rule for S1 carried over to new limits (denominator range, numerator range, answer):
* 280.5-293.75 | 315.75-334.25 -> 1.53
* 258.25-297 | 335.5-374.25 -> 1.03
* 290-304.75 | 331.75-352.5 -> 1.11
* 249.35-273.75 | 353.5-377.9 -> 0.82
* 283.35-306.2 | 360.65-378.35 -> 0.92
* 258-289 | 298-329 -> 1.08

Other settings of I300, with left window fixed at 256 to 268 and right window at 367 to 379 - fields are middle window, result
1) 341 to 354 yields -4.0 ch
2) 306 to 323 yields -1.8 ch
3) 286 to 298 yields 2.4 ch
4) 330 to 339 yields -2.2 ch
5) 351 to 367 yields -3.9 ch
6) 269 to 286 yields 0.7 ch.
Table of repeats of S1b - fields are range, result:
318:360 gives 5.913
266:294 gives 5.781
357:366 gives 5.615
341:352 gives 5.73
